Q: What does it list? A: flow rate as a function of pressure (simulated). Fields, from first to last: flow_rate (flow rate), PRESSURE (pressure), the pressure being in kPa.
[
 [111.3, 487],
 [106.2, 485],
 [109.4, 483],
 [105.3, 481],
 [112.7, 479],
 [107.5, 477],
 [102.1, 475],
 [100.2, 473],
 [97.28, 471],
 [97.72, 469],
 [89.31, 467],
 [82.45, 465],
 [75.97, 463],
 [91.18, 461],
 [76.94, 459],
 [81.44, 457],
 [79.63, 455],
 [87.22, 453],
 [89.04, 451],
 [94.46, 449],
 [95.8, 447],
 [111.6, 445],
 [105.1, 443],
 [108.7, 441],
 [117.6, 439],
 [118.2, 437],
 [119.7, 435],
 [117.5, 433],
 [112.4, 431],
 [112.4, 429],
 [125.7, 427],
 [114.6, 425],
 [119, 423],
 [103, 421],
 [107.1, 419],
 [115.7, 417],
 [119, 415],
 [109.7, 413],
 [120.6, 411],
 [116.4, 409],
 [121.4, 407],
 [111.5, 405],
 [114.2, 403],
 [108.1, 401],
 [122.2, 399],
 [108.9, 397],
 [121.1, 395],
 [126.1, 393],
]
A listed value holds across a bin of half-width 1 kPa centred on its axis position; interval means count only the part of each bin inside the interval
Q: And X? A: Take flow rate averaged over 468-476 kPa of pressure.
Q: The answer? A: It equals 99.3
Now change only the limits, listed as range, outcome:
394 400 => 117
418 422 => 105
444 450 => 101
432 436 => 119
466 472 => 94.8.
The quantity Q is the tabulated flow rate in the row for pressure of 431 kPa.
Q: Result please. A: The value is 112.4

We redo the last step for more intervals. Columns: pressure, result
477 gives 107.5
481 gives 105.3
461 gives 91.18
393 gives 126.1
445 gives 111.6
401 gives 108.1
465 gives 82.45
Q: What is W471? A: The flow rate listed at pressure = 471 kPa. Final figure 97.28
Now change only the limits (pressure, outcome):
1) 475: 102.1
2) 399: 122.2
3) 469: 97.72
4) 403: 114.2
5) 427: 125.7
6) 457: 81.44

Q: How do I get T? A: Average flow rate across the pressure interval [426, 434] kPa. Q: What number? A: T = 117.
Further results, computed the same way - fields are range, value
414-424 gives 113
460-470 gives 87.3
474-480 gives 107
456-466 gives 81.6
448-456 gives 87.6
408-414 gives 116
